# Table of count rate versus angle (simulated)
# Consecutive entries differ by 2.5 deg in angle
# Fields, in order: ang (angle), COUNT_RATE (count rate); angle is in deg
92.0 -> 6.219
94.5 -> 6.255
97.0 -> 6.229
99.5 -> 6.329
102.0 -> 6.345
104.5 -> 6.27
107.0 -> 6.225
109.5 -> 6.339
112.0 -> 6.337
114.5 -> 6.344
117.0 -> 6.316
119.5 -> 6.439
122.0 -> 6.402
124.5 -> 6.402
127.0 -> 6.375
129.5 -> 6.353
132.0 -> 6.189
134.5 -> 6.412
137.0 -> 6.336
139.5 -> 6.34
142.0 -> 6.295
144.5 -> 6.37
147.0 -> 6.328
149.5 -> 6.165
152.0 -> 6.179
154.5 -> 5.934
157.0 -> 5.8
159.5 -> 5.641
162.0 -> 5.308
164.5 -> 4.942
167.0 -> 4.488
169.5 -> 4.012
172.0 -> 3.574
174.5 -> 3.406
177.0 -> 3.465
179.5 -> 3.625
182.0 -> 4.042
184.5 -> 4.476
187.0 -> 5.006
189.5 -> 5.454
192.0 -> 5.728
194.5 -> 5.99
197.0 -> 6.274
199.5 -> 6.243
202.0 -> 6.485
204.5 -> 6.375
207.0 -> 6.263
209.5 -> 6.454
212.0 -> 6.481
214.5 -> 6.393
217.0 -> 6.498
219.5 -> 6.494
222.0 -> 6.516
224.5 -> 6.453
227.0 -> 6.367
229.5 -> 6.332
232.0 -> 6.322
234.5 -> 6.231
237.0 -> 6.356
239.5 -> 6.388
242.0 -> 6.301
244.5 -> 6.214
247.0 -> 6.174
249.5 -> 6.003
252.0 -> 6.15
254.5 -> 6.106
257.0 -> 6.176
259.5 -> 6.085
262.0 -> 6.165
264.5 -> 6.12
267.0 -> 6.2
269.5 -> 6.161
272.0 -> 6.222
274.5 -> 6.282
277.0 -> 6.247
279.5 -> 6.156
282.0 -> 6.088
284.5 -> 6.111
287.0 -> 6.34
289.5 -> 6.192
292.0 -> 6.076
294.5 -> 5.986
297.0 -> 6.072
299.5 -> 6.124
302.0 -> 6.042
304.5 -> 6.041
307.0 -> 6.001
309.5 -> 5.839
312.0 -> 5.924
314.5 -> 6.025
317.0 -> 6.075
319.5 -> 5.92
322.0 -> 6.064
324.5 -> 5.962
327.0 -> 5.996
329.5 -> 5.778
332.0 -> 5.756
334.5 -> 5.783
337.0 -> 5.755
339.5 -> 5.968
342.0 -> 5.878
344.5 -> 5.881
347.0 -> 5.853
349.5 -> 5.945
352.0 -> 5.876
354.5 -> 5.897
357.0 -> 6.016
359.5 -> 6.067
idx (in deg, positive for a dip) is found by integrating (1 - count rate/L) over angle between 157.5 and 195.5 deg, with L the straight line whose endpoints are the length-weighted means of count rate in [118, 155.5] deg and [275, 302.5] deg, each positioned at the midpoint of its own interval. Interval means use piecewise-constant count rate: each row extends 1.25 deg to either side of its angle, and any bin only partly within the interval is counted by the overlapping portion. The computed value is 9.9 deg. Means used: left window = 6.3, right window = 6.14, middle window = 4.62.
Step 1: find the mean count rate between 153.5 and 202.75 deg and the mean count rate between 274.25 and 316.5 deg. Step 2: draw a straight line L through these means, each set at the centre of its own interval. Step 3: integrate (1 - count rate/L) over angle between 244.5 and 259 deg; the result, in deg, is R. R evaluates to -1.2 deg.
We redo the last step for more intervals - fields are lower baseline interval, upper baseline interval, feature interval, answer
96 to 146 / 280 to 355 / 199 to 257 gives -1.8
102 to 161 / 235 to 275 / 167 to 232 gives 7.2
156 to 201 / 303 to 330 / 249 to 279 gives -3.3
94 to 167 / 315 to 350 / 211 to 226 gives -1.1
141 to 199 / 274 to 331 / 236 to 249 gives -1.4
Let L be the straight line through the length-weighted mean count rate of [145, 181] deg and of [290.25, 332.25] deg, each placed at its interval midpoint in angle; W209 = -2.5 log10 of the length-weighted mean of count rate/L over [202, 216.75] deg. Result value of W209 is -0.21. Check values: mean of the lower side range 4.94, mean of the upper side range 5.99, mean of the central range 6.41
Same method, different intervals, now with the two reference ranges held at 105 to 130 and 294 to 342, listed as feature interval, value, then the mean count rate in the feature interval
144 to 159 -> 0.03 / 6.09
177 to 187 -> 0.45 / 4.09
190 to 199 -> 0.04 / 5.97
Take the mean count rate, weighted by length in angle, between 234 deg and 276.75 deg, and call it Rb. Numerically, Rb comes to 6.2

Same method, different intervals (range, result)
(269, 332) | 6.06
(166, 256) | 5.7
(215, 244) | 6.38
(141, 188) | 5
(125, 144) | 6.33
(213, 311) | 6.21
